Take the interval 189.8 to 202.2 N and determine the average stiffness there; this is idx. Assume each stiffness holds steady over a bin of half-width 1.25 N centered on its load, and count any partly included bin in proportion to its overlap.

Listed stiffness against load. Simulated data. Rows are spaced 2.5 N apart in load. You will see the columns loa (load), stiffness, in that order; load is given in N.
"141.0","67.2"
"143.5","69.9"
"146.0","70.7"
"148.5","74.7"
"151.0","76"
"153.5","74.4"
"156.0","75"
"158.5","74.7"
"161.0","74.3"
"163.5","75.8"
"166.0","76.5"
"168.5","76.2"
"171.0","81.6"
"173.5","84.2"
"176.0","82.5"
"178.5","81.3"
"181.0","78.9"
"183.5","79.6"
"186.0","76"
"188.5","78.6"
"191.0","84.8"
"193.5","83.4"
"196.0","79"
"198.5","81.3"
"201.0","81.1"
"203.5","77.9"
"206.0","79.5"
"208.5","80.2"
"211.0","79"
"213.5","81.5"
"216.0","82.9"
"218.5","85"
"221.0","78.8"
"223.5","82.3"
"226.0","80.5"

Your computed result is 81.9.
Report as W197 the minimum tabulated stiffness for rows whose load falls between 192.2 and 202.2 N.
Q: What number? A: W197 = 79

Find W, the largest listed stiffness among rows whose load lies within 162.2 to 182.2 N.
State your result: 84.2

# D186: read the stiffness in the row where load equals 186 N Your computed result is 76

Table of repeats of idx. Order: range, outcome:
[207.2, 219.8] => 81.7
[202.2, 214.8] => 79.6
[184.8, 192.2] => 79.8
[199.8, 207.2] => 79.5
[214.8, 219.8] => 83.9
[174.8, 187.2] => 79.7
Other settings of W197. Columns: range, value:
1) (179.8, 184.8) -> 78.9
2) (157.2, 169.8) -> 74.3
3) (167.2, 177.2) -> 76.2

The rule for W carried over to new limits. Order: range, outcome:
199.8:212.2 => 81.1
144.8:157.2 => 76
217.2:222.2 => 85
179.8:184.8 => 79.6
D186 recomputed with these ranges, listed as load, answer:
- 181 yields 78.9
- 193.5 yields 83.4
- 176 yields 82.5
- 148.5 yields 74.7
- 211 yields 79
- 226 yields 80.5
